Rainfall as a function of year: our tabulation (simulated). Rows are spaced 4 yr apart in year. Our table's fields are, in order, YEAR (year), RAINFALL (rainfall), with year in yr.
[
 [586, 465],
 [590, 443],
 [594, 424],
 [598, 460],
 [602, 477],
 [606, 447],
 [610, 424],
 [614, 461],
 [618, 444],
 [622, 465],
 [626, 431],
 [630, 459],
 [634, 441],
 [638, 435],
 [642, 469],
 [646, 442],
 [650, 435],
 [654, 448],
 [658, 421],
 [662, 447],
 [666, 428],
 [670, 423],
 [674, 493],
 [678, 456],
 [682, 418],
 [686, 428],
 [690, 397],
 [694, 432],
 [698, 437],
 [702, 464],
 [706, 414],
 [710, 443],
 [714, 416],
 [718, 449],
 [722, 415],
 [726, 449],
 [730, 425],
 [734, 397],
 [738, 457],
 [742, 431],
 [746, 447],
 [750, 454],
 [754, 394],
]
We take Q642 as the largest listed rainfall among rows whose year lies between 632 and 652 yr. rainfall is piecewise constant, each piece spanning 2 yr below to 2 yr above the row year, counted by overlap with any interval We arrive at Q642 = 469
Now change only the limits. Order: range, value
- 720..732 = 449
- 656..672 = 447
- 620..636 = 465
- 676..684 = 456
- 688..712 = 464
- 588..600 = 460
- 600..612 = 477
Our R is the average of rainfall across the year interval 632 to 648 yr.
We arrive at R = 447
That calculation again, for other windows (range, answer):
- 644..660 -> 436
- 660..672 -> 433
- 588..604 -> 451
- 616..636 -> 448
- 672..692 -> 438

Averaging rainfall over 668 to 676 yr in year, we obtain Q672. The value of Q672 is 458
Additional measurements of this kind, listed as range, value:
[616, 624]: 454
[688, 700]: 422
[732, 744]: 428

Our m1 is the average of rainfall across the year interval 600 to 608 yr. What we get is 462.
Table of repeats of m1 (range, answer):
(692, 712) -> 438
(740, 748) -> 439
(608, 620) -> 443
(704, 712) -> 428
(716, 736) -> 427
